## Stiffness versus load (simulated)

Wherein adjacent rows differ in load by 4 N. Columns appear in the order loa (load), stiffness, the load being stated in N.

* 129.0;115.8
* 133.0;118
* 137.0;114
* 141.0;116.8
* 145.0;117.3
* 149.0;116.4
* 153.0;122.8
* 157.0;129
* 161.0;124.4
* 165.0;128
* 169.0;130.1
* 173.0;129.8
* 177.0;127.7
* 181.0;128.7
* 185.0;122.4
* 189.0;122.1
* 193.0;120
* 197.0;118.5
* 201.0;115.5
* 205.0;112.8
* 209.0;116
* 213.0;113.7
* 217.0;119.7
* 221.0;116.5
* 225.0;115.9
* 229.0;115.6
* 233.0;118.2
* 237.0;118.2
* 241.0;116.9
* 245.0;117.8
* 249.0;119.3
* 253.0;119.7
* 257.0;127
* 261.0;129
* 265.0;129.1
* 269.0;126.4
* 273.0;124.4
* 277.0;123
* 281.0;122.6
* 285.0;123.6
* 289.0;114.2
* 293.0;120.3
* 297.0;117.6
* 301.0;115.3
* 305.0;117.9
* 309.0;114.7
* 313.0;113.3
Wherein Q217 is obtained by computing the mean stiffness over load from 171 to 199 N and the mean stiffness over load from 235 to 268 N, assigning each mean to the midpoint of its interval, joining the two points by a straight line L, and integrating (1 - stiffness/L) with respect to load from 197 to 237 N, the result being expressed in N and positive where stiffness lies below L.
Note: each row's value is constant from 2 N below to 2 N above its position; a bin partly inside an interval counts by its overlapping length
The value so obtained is 2.3 N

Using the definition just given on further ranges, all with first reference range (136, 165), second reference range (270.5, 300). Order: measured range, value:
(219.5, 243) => 0.8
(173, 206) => -0.3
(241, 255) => 0.2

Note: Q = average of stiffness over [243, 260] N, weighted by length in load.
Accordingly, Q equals 121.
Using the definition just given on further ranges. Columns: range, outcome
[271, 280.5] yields 124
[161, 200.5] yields 125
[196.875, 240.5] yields 116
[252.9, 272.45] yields 127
